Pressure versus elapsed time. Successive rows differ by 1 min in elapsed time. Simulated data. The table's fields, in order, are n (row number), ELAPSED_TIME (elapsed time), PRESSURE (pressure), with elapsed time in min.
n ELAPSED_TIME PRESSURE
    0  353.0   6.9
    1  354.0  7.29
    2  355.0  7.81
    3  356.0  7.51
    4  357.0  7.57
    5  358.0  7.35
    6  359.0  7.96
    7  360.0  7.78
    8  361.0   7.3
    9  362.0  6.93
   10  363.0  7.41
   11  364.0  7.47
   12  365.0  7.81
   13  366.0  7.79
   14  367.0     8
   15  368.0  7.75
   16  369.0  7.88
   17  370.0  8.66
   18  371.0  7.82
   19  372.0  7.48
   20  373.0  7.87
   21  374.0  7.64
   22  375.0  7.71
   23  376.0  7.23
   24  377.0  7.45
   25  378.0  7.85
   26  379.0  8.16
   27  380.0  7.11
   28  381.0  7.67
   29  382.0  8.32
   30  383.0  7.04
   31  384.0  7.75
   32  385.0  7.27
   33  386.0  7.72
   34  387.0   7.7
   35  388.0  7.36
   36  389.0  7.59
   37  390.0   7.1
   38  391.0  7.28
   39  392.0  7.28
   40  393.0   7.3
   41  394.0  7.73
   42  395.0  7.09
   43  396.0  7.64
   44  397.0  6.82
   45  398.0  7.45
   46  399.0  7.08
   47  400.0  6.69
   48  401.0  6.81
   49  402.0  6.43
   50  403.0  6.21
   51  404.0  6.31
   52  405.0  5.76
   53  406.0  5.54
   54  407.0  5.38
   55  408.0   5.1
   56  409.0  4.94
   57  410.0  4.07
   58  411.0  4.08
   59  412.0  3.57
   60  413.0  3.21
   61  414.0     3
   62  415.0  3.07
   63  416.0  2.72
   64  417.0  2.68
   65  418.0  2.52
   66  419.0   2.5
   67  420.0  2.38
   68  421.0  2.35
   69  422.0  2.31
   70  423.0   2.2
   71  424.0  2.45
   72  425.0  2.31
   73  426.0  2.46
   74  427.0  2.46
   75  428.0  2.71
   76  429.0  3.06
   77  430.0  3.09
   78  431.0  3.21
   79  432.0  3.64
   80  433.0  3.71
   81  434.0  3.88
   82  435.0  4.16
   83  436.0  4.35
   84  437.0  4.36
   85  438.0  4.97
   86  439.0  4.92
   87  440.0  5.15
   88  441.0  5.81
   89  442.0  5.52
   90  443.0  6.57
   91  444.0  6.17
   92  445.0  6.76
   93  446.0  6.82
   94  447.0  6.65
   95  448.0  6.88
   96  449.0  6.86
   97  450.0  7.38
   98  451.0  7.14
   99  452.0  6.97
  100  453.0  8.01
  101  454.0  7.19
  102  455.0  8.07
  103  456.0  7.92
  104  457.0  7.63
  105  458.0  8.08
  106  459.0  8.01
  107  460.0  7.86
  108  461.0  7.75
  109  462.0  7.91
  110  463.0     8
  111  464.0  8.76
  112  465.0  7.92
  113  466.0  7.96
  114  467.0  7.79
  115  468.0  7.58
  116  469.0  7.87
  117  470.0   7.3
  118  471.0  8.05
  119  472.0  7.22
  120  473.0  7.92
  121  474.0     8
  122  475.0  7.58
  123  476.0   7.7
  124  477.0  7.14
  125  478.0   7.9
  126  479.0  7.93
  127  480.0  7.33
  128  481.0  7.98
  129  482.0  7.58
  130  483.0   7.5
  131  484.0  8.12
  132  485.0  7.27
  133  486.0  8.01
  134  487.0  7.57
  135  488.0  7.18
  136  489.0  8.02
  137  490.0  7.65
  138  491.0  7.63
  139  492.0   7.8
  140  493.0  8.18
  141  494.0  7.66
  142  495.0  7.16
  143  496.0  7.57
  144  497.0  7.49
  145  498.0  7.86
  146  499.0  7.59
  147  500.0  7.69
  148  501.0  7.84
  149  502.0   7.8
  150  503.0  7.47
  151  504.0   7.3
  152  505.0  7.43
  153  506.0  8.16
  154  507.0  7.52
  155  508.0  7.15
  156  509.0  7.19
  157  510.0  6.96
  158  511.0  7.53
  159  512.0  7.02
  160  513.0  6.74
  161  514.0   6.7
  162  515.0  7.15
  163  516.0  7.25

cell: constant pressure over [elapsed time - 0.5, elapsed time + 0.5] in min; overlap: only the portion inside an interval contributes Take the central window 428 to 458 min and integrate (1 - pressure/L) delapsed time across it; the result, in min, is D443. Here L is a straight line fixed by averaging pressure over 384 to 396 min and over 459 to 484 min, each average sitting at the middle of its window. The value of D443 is 7.5 min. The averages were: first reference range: 7.43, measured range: 5.74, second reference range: 7.78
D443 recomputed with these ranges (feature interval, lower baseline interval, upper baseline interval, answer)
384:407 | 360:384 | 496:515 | 1.93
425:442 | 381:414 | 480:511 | 7.44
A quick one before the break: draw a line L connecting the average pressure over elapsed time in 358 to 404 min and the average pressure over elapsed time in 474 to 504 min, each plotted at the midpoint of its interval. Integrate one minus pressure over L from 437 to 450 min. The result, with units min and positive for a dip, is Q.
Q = 2.58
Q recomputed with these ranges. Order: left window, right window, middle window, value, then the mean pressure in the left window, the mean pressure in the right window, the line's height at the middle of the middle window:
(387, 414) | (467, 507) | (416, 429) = 8.1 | 6.19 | 7.67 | 6.57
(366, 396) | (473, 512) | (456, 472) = -0.6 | 7.62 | 7.61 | 7.61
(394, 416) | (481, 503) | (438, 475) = -2.4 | 5.52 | 7.68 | 6.8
